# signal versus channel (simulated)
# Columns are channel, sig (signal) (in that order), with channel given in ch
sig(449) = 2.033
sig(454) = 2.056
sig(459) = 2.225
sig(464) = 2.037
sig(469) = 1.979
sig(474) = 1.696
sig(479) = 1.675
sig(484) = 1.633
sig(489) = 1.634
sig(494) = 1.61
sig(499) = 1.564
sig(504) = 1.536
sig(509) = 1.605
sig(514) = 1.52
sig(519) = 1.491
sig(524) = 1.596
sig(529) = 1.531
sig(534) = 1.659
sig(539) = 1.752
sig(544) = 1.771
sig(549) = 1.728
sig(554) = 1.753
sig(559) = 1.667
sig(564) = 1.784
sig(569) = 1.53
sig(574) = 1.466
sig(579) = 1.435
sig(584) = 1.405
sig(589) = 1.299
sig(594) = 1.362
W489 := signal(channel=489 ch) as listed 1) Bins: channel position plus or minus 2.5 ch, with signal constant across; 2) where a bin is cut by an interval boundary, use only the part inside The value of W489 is 1.634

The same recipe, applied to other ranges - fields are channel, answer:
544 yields 1.771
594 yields 1.362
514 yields 1.52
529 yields 1.531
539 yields 1.752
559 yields 1.667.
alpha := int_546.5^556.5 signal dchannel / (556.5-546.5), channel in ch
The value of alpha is 1.74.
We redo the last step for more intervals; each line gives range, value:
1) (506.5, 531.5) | 1.55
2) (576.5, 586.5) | 1.42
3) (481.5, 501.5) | 1.61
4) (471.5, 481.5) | 1.69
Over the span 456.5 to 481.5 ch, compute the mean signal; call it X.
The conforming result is 1.92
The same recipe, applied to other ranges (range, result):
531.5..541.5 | 1.71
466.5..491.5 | 1.72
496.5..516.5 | 1.56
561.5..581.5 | 1.55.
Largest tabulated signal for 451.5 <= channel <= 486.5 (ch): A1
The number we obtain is 2.225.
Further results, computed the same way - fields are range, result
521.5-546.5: 1.771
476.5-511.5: 1.675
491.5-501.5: 1.61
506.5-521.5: 1.605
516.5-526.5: 1.596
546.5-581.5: 1.784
